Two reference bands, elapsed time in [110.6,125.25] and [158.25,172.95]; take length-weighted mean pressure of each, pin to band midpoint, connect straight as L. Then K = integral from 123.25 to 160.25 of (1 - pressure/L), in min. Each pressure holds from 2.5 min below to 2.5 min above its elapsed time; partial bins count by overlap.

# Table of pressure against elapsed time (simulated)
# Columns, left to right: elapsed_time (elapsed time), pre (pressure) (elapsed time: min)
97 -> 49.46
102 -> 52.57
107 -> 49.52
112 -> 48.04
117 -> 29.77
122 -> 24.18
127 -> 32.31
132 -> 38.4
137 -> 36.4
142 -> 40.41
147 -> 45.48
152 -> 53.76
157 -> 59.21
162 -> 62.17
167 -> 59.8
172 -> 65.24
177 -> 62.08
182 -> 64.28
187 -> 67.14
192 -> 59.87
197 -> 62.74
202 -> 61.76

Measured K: 3.42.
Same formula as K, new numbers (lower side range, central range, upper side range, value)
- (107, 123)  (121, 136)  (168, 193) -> 3.5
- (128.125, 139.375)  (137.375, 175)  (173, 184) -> -2.9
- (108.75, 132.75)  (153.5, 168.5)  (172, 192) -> -1.7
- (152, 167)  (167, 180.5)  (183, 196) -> -0.4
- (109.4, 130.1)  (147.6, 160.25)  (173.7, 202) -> -1.7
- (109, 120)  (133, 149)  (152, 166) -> 3.3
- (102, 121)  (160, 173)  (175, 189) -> -0.5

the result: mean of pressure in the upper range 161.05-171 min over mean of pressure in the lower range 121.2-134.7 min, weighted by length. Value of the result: 1.88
